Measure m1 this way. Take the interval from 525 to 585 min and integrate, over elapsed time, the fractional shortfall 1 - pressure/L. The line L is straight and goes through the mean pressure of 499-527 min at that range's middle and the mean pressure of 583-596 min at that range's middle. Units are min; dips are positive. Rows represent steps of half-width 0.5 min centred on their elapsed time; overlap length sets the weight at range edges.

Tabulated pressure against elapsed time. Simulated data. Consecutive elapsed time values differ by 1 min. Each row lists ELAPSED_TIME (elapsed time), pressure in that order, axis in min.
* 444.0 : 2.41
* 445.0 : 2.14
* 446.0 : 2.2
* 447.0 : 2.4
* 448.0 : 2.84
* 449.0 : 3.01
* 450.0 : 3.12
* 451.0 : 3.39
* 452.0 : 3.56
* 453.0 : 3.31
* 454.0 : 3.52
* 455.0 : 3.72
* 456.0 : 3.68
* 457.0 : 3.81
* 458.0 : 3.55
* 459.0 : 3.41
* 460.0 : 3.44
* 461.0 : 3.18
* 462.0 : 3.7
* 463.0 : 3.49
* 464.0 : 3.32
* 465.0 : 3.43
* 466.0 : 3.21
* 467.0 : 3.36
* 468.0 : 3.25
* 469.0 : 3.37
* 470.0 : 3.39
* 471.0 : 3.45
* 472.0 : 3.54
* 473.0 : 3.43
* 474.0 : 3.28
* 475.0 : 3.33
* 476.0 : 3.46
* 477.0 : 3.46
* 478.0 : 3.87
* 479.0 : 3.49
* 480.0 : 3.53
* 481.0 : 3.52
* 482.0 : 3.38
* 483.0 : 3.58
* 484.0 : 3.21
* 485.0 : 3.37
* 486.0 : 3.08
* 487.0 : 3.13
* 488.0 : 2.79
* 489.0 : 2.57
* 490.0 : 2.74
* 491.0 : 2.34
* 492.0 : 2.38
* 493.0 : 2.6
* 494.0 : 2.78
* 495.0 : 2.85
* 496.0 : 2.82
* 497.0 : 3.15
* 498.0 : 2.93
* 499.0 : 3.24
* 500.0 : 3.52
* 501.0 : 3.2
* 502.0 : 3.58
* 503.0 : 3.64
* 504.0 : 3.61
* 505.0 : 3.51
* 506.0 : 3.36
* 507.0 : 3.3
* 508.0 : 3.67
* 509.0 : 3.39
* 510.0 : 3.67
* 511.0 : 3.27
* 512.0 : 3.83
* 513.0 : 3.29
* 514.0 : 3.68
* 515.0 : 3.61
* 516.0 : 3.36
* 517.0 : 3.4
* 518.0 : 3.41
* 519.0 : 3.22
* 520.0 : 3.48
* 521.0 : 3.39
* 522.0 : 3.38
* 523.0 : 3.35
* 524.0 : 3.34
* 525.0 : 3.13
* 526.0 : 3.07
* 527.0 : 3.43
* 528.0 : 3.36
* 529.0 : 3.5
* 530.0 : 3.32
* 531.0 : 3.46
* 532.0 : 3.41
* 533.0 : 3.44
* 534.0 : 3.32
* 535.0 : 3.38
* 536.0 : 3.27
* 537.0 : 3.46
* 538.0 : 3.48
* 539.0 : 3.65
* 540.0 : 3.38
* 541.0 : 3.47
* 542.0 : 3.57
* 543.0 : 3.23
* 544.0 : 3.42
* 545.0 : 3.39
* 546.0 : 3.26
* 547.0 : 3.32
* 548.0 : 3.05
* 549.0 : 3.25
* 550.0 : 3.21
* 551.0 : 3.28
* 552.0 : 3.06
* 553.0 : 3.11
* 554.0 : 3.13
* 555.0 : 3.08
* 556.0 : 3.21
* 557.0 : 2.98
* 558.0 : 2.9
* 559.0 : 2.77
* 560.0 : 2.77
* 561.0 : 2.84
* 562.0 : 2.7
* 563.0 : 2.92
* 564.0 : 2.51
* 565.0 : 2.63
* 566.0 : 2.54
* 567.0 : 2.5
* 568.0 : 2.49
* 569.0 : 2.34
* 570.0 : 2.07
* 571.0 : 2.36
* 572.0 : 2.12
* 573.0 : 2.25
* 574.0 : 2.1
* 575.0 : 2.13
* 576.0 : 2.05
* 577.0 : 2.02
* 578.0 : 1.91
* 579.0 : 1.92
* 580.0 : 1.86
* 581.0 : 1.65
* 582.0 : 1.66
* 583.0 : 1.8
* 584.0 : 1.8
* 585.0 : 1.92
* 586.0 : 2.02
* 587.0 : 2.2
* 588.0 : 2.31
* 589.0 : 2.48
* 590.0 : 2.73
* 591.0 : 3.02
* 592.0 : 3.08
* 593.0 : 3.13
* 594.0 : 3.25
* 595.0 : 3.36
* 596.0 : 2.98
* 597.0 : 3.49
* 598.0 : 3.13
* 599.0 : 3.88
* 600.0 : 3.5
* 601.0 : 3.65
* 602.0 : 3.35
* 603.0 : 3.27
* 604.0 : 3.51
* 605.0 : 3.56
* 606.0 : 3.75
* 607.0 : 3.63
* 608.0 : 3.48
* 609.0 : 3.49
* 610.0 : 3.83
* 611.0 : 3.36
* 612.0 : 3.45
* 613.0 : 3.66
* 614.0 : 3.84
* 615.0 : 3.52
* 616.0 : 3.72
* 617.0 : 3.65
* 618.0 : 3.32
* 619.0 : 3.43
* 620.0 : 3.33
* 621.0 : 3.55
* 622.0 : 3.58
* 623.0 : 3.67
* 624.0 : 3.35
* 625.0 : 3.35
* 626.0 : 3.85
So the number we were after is 3.2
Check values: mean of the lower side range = 3.43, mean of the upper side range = 2.59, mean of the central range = 2.83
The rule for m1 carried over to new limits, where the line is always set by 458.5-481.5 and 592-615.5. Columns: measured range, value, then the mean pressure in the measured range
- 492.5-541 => 1.3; 3.35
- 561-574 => 3.8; 2.45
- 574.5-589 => 6.3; 1.96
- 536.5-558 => 1.1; 3.28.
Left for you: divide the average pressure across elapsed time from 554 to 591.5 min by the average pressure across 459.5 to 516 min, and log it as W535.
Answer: 0.7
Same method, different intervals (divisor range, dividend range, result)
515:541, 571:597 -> 0.69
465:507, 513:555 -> 1.04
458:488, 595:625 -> 1.03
